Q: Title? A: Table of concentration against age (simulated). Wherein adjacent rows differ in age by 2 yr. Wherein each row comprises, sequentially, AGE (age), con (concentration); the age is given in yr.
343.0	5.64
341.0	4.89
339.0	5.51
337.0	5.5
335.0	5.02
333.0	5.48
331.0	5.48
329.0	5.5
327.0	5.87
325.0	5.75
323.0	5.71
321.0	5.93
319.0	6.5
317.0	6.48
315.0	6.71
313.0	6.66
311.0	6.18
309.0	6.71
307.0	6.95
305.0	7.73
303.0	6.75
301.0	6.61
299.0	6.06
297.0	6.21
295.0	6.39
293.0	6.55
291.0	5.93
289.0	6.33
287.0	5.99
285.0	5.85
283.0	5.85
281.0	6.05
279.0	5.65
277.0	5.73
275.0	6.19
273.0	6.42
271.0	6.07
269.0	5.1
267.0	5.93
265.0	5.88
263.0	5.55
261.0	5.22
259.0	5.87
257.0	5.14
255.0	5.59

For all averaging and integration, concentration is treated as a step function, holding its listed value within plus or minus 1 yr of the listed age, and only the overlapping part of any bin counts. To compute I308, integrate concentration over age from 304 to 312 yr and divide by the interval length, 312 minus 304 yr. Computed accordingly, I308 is 6.89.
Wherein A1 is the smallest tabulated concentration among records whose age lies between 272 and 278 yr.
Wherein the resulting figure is 5.73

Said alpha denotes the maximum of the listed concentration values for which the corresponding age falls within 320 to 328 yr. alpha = 5.93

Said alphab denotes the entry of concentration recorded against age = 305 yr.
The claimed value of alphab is 7.73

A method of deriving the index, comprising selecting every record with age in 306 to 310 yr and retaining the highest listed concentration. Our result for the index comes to 6.95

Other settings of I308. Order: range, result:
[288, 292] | 6.13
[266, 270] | 5.51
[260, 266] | 5.55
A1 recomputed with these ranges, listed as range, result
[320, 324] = 5.71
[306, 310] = 6.71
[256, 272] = 5.1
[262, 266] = 5.55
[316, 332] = 5.48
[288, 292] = 5.93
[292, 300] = 6.06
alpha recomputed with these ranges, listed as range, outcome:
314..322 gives 6.71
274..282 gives 6.19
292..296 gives 6.55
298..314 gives 7.73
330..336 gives 5.48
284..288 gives 5.99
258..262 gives 5.87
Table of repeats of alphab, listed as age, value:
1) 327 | 5.87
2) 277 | 5.73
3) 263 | 5.55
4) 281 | 6.05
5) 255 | 5.59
